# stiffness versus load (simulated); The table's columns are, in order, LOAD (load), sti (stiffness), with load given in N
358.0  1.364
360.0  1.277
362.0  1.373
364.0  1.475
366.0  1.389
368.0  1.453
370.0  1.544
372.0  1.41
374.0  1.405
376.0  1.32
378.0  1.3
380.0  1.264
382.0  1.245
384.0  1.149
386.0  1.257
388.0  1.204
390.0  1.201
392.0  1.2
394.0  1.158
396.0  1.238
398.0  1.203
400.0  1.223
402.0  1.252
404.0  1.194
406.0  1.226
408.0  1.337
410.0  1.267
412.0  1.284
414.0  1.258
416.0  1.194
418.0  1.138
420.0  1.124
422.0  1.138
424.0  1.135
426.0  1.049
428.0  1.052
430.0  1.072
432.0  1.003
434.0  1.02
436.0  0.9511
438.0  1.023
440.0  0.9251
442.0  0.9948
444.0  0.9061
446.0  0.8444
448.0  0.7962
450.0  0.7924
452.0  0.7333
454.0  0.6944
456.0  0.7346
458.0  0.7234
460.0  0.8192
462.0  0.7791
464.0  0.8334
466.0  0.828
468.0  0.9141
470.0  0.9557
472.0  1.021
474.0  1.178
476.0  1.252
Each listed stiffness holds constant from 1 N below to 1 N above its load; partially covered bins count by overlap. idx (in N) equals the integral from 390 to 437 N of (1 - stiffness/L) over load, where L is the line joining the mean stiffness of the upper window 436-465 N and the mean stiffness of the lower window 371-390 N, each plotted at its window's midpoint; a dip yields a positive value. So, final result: -4.2 N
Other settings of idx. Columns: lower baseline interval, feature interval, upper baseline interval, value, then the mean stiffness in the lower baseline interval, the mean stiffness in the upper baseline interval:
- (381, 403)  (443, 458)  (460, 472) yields 2.6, 1.21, 0.872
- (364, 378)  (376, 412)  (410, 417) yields 2.4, 1.42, 1.25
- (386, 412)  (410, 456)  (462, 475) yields 3.7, 1.23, 0.942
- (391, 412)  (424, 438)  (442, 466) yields -0.6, 1.23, 0.797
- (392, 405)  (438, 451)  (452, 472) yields 0.5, 1.21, 0.816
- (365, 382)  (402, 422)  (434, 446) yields -1.6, 1.38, 0.955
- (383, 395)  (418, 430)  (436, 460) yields -1.4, 1.19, 0.838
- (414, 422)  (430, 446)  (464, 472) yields 1.3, 1.16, 0.906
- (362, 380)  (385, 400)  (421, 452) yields 0.6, 1.4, 0.972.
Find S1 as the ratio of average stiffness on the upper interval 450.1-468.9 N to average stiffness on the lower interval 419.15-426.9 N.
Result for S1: 0.7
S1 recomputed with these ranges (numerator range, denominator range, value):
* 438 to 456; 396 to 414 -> 0.67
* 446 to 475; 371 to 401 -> 0.67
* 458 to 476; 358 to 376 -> 0.66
